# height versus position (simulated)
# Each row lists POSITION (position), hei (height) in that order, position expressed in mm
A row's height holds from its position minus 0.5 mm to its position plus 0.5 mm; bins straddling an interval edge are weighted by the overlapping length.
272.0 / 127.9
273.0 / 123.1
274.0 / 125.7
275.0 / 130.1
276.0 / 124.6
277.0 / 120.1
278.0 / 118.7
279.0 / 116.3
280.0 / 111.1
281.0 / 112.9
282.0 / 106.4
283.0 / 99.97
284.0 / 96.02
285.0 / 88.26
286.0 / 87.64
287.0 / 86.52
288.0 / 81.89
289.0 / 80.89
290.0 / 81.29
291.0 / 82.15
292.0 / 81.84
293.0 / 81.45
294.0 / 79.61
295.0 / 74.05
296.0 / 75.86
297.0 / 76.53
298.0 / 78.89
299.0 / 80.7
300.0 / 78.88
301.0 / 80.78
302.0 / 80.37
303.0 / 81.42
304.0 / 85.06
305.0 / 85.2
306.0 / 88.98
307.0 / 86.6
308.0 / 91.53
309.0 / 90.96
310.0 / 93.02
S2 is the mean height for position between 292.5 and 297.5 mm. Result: 77.5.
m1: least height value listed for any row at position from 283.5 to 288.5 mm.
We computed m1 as 81.89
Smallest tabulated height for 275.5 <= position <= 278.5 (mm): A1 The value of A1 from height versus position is 118.7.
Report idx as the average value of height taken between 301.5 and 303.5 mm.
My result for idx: 80.9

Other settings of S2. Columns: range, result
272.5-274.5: 124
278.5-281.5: 113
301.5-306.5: 84.2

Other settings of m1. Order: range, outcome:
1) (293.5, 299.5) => 74.05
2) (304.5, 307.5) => 85.2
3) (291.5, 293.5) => 81.45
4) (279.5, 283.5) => 99.97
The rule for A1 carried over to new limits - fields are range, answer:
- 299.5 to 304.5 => 78.88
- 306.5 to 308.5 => 86.6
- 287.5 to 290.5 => 80.89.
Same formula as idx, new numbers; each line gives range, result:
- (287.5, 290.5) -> 81.4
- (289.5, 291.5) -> 81.7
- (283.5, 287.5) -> 89.6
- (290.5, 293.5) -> 81.8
